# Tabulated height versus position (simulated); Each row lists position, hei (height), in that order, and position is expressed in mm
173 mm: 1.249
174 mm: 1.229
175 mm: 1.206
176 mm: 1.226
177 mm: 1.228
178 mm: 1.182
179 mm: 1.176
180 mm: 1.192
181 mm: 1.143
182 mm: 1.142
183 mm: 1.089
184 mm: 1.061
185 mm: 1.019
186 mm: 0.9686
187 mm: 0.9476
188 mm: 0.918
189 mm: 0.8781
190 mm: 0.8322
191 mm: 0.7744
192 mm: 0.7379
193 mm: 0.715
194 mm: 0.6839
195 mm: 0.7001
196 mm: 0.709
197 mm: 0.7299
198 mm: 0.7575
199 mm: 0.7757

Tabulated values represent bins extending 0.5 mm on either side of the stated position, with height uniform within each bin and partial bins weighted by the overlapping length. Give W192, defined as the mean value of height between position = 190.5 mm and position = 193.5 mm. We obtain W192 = 0.742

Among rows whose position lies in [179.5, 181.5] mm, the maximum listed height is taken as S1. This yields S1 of 1.192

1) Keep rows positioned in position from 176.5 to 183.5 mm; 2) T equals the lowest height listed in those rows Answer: 1.089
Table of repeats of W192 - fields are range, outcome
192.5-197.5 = 0.708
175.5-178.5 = 1.21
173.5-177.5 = 1.22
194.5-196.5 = 0.705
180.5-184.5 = 1.11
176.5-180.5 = 1.19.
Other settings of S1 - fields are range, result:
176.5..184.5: 1.228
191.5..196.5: 0.7379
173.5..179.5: 1.229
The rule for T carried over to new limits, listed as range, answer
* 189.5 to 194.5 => 0.6839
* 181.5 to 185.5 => 1.019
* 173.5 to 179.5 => 1.176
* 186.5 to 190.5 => 0.8322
